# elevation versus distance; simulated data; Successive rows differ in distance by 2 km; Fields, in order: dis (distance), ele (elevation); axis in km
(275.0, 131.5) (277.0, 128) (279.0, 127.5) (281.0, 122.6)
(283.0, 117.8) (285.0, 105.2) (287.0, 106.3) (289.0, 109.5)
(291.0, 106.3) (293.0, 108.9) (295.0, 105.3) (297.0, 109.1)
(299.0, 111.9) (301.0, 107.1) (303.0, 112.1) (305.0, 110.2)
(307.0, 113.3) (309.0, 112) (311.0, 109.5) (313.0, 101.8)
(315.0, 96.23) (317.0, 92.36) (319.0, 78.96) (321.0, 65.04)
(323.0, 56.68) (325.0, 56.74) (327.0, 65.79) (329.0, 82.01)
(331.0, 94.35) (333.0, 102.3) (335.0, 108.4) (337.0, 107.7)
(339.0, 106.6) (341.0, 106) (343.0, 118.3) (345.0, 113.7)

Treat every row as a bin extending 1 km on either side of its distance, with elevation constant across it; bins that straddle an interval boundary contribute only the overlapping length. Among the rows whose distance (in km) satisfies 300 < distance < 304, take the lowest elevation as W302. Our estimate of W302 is 107.1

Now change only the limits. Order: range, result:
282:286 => 105.2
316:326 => 56.68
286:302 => 105.3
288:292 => 106.3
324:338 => 56.74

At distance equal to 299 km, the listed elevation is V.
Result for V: 111.9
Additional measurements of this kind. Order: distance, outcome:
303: 112.1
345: 113.7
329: 82.01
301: 107.1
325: 56.74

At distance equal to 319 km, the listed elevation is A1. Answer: 78.96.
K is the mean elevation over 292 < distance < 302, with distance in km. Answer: 108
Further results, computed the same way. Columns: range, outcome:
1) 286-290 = 108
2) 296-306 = 110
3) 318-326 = 64.4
